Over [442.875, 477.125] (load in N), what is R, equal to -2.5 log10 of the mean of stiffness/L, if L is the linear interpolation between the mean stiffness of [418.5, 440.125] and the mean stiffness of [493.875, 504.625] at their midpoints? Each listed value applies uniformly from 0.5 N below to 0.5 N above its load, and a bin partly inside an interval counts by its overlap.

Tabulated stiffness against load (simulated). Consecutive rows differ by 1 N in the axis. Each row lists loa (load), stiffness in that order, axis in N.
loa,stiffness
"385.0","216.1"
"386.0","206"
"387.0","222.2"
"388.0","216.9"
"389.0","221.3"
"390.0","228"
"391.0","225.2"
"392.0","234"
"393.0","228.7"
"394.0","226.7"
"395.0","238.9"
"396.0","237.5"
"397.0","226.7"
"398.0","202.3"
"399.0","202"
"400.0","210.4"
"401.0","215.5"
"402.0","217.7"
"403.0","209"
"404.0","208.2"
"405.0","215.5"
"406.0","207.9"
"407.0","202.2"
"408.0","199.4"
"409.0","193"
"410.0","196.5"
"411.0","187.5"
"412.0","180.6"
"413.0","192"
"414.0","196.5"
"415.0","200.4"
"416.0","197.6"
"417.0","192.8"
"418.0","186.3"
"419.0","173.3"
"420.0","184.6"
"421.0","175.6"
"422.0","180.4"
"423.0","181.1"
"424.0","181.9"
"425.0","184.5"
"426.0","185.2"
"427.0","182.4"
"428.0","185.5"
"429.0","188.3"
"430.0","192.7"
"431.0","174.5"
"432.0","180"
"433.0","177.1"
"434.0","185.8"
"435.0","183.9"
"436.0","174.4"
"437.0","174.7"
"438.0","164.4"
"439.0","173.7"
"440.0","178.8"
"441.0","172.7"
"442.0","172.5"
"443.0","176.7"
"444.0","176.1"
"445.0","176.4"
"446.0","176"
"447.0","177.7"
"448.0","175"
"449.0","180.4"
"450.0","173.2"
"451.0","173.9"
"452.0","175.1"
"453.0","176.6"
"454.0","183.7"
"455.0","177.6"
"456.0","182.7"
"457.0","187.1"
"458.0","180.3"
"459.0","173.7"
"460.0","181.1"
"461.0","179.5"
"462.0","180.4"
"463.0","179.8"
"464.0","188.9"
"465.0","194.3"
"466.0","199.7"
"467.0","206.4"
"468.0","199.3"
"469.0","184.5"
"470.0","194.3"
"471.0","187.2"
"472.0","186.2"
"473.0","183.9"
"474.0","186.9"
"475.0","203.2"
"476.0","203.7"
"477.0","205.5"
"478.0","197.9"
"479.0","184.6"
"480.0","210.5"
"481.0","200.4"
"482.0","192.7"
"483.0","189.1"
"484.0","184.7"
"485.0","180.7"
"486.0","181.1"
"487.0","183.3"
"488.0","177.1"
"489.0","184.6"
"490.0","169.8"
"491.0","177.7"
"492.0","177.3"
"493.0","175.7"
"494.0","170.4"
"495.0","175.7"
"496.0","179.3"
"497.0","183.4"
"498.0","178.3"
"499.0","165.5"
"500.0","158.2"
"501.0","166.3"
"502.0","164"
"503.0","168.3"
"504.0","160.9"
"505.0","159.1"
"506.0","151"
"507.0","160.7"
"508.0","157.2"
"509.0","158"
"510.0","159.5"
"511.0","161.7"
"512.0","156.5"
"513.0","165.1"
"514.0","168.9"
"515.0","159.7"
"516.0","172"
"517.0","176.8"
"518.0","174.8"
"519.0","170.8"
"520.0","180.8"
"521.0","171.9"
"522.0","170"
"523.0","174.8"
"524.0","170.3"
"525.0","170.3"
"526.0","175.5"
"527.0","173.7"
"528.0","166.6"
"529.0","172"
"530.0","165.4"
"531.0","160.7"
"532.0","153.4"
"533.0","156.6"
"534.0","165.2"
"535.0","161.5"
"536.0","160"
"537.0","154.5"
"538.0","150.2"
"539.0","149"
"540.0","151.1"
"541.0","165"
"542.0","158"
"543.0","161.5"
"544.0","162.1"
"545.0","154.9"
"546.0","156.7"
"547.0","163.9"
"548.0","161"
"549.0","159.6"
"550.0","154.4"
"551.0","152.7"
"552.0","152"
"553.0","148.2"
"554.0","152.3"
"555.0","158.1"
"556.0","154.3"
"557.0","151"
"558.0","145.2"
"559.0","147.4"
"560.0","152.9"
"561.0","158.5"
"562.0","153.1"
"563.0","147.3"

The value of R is -0.05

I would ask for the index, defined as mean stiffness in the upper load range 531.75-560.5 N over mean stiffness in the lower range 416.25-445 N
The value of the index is 0.86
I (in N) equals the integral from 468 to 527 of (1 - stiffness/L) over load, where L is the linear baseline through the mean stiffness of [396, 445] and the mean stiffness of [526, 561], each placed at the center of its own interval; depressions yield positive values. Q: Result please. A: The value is -2.4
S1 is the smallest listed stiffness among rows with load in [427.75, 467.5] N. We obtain 164.4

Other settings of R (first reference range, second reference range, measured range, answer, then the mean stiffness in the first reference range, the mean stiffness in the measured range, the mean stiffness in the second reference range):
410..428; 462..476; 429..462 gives 0.067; 186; 178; 192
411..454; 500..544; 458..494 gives -0.092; 181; 188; 164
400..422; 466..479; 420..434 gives 0.079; 197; 182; 195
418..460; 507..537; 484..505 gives -0.021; 179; 174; 166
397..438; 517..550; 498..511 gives 0.061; 192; 161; 164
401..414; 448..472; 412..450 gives 0.071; 201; 181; 184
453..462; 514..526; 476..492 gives -0.067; 180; 188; 172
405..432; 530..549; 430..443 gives 0.046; 189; 177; 158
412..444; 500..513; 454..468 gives -0.079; 182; 186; 160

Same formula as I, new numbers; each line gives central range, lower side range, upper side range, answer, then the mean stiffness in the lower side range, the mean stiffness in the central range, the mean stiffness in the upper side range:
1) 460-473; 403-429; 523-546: -0.8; 191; 189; 162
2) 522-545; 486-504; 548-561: -0.3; 174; 163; 153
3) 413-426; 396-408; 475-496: 1.2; 211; 186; 186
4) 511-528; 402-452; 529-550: -0.7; 185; 170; 159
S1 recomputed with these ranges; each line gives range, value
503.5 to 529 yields 151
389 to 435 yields 173.3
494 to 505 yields 158.2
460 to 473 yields 179.5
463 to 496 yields 169.8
